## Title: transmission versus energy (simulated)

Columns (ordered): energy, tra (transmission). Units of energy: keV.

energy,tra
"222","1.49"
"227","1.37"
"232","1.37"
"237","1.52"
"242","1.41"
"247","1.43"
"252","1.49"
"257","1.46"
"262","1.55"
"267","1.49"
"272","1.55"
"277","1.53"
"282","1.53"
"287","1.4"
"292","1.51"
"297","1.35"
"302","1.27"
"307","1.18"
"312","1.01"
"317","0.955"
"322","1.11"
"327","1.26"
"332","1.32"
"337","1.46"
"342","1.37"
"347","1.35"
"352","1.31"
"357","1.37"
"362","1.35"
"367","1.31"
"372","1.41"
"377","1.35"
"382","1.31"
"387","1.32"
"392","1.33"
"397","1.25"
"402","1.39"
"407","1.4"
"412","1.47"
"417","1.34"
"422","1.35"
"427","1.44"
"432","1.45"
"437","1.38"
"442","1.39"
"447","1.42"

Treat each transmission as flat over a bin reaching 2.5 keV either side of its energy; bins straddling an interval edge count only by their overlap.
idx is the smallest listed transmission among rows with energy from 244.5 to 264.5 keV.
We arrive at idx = 1.43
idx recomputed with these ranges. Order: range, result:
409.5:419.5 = 1.34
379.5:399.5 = 1.25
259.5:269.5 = 1.49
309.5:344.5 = 0.955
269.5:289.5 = 1.4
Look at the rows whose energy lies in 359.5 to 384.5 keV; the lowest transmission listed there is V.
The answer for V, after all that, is 1.31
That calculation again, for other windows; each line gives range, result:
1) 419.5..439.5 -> 1.35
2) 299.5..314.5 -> 1.01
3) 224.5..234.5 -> 1.37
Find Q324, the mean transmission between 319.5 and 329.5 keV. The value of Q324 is 1.19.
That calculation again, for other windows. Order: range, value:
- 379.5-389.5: 1.32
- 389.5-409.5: 1.34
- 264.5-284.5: 1.52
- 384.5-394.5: 1.32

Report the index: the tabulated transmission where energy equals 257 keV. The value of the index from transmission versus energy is 1.46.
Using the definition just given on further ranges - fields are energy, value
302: 1.27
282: 1.53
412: 1.47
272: 1.55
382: 1.31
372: 1.41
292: 1.51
